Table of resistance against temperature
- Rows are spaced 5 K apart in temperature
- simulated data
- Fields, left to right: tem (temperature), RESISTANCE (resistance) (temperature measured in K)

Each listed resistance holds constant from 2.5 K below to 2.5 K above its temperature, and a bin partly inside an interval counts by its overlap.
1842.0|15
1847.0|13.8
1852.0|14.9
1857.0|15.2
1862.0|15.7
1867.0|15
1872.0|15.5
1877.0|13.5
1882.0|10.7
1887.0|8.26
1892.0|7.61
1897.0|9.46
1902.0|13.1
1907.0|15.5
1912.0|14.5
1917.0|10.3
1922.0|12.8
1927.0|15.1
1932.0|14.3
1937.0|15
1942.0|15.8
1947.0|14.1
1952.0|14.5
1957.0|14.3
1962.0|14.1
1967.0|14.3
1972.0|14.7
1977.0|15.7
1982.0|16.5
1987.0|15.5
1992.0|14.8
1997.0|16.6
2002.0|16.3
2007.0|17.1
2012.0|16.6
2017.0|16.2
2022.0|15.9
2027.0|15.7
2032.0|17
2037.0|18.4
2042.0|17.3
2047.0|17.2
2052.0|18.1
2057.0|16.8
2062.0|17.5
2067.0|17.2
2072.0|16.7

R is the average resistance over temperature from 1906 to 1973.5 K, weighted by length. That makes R 14.2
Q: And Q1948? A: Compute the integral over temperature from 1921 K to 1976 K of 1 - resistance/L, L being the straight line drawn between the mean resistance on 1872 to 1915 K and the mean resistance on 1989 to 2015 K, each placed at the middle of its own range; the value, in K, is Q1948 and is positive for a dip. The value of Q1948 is -2.0 K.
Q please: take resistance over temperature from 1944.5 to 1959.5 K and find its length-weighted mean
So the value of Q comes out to 14.3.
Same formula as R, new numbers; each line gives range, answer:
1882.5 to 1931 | 11.9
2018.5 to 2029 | 15.8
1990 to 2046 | 16.6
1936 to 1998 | 15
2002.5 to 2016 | 16.7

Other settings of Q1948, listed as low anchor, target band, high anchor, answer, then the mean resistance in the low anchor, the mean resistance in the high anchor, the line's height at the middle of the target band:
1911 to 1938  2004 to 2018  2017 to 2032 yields -0.8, 13.5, 16.1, 15.7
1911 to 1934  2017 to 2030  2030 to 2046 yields 0.8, 13.3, 17.6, 17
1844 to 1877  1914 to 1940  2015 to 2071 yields 3.5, 14.9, 17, 15.7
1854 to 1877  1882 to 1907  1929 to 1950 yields 7.8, 15.1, 14.8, 15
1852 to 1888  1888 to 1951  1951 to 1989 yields 5.8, 13.7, 15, 14.3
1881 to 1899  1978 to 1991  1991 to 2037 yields -1.1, 8.85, 16.4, 14.6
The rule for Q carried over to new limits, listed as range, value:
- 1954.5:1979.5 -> 14.6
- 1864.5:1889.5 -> 12.6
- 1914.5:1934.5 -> 13.1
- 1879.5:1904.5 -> 9.83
